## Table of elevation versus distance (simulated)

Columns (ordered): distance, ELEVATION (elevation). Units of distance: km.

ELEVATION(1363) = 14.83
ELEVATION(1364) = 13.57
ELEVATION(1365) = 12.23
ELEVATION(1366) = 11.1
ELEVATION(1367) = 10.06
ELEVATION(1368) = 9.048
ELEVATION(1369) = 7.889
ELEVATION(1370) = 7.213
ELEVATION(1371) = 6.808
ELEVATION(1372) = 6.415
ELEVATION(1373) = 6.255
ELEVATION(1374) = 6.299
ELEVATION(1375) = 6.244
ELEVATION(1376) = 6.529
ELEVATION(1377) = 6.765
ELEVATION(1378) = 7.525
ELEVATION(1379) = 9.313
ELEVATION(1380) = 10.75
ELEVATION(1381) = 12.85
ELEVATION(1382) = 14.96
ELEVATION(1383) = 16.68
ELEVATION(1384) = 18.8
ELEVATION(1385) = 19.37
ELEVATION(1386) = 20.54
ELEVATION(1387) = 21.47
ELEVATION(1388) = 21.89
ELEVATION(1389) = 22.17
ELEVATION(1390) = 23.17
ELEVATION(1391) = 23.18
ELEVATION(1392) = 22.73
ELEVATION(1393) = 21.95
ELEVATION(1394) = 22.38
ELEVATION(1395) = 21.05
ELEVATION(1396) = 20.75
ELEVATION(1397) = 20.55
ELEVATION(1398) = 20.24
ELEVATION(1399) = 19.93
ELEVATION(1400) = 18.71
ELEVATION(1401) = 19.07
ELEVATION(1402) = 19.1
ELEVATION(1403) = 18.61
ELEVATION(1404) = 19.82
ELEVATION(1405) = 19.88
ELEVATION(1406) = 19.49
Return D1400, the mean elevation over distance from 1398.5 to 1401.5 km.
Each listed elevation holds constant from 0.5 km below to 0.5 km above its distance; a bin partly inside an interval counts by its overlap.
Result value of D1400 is 19.2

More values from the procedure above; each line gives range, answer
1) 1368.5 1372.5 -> 7.08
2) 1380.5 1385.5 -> 16.5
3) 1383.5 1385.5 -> 19.1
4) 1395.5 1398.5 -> 20.5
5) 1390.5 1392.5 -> 23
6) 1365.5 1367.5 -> 10.6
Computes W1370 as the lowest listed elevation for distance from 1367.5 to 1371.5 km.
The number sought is 6.808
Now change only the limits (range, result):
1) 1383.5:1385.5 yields 18.8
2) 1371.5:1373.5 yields 6.255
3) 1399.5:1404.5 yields 18.61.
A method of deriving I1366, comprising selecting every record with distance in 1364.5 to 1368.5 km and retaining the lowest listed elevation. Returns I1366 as 9.048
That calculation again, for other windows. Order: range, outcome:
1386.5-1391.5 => 21.47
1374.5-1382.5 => 6.244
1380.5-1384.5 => 12.85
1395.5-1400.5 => 18.71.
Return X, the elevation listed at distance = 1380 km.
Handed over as 10.75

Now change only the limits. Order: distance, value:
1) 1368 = 9.048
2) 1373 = 6.255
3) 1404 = 19.82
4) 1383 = 16.68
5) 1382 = 14.96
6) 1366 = 11.1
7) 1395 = 21.05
